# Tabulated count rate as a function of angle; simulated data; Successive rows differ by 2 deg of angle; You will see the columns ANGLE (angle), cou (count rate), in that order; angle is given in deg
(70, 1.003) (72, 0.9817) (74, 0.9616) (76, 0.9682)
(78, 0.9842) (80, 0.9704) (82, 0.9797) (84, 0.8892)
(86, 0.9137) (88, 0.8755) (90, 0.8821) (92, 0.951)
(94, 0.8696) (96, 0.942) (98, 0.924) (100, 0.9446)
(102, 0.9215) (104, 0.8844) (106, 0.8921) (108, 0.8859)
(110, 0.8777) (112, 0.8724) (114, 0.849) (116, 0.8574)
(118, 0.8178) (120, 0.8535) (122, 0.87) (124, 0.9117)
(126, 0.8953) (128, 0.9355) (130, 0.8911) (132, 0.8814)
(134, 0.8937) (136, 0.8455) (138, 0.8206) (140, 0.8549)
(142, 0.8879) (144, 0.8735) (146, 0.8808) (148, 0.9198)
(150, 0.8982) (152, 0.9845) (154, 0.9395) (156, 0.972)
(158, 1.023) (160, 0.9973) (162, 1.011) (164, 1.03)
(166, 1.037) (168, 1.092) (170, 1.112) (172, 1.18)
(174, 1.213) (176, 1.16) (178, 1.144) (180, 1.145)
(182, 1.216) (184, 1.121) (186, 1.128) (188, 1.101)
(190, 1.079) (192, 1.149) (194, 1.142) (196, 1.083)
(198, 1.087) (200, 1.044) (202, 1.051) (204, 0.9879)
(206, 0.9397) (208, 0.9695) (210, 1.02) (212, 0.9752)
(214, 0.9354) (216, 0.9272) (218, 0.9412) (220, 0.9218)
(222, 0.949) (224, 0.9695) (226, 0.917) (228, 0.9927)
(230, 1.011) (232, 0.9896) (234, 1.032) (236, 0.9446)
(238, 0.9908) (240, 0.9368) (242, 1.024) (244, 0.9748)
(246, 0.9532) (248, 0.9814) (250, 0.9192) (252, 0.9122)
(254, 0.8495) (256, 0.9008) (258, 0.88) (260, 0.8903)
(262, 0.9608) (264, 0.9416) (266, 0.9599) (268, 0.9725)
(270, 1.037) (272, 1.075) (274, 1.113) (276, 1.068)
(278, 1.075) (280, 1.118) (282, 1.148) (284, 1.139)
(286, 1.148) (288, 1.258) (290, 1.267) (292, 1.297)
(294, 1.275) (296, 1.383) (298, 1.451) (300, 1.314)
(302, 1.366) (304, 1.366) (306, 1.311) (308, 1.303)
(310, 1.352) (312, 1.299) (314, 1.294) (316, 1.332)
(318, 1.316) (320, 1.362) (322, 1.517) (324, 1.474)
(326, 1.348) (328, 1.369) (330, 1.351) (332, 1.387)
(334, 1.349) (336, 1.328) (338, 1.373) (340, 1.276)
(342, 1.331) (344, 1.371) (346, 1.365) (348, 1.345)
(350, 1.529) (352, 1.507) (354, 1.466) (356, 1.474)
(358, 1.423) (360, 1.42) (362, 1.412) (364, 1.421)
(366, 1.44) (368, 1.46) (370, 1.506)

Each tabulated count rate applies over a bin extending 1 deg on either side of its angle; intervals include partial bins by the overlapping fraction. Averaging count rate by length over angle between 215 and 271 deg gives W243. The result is 0.953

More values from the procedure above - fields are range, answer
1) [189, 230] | 1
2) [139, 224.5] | 1.03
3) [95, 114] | 0.902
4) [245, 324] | 1.16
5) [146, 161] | 0.957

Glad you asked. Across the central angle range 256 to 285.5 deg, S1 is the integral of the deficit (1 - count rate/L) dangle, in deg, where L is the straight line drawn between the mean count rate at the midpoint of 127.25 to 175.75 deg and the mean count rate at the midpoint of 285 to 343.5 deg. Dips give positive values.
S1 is 5.1 deg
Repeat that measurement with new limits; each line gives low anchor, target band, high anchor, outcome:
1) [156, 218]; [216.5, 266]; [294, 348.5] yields 9.7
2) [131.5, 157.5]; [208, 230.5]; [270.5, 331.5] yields 2.5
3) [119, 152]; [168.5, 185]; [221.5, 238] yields -4.2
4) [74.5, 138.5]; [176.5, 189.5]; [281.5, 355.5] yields -1.0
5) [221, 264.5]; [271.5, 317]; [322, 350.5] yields -2.6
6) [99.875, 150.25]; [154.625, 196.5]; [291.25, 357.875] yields -4.0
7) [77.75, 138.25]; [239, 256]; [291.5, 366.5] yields 3.7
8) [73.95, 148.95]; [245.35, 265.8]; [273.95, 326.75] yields 4.7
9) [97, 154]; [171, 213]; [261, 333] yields -2.8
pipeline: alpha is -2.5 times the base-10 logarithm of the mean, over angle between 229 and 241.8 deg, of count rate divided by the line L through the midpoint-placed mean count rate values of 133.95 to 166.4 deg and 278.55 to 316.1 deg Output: 0.15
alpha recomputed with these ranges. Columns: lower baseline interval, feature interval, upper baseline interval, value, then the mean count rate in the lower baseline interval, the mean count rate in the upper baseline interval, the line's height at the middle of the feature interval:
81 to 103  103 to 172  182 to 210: 0.07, 0.918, 1.07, 0.985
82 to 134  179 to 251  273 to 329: 0.09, 0.893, 1.29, 1.11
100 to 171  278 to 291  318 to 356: 0.09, 0.919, 1.39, 1.27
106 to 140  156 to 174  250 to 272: -0.19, 0.872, 0.937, 0.892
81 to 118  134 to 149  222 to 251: 0.06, 0.898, 0.973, 0.921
